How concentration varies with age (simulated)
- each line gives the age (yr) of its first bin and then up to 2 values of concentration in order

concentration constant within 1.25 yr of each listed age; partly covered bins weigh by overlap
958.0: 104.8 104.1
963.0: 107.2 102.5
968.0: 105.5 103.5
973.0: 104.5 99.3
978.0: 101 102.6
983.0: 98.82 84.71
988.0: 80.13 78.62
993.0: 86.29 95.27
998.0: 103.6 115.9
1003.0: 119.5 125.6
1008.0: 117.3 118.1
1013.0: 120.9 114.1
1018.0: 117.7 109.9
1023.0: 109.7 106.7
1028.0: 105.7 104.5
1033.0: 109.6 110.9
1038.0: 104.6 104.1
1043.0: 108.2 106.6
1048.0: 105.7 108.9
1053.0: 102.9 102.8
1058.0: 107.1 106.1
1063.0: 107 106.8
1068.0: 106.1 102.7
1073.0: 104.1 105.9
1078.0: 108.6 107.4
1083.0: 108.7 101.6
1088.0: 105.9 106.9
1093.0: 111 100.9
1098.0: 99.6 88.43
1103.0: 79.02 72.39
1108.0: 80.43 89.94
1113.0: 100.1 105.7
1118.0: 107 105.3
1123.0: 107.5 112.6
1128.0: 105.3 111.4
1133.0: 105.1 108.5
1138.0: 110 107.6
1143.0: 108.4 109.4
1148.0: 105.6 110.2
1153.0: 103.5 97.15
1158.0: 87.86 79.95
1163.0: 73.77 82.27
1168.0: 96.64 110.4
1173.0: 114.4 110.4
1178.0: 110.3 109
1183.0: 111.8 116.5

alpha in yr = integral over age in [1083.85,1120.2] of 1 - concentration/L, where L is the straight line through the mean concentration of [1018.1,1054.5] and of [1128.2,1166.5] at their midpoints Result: 2.3 yr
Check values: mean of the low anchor 107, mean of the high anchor 100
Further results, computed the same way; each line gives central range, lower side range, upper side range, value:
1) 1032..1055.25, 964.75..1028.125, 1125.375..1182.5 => -0.5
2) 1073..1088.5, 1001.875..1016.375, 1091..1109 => -1.5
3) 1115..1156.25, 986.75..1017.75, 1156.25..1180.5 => -3.5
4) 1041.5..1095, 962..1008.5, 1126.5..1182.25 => -2.2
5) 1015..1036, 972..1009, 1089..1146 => -1.8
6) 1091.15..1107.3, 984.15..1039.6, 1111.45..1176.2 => 1.9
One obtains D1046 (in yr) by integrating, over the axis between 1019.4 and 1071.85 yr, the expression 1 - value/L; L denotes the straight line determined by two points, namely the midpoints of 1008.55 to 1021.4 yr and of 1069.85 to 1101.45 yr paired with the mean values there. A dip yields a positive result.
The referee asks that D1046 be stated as 2.1 yr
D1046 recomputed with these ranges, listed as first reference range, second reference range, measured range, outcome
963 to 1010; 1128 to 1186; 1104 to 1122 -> 1.50 yr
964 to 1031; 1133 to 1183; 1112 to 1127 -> -0.53 yr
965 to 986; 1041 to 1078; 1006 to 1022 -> -2.11 yr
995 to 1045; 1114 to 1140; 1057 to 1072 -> 0.53 yr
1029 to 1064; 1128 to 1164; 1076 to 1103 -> 0.40 yr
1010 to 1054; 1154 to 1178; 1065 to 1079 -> -0.05 yr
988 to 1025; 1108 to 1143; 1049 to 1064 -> 0.17 yr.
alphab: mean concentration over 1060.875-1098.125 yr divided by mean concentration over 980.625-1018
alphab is 1.01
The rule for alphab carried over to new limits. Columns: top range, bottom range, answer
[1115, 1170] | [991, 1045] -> 0.93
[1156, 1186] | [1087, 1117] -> 1.05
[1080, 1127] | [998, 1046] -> 0.89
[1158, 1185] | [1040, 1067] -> 0.94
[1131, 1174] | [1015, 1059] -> 0.94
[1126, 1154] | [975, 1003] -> 1.12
